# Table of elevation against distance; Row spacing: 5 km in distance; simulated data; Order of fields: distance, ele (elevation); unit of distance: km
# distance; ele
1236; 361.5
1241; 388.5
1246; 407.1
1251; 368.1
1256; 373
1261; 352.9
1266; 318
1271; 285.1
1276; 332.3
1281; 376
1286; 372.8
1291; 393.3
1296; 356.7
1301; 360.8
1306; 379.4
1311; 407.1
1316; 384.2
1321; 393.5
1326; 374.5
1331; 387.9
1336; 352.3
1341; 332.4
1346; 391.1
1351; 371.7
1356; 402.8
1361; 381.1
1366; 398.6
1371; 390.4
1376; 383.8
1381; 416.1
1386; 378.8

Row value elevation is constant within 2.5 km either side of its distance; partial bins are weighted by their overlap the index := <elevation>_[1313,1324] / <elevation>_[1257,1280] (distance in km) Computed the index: 1.18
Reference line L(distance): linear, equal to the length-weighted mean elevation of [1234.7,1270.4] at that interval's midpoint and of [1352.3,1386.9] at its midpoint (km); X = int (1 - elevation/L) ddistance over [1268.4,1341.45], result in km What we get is 1.9 km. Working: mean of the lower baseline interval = 363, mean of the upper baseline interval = 393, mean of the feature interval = 367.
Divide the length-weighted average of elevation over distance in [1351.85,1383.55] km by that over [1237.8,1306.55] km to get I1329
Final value 1.09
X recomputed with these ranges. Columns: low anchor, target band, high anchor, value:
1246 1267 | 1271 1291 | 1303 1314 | 1.1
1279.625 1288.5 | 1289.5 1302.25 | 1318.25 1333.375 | 0.3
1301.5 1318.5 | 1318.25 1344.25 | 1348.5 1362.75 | 1.2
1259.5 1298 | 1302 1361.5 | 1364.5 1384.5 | -0.8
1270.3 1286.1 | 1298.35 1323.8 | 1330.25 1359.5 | -1.9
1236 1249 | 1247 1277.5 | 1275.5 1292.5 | 3.2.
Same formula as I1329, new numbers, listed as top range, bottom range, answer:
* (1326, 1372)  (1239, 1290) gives 1.06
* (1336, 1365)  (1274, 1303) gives 1.02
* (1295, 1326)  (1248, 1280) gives 1.12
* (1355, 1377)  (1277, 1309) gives 1.05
